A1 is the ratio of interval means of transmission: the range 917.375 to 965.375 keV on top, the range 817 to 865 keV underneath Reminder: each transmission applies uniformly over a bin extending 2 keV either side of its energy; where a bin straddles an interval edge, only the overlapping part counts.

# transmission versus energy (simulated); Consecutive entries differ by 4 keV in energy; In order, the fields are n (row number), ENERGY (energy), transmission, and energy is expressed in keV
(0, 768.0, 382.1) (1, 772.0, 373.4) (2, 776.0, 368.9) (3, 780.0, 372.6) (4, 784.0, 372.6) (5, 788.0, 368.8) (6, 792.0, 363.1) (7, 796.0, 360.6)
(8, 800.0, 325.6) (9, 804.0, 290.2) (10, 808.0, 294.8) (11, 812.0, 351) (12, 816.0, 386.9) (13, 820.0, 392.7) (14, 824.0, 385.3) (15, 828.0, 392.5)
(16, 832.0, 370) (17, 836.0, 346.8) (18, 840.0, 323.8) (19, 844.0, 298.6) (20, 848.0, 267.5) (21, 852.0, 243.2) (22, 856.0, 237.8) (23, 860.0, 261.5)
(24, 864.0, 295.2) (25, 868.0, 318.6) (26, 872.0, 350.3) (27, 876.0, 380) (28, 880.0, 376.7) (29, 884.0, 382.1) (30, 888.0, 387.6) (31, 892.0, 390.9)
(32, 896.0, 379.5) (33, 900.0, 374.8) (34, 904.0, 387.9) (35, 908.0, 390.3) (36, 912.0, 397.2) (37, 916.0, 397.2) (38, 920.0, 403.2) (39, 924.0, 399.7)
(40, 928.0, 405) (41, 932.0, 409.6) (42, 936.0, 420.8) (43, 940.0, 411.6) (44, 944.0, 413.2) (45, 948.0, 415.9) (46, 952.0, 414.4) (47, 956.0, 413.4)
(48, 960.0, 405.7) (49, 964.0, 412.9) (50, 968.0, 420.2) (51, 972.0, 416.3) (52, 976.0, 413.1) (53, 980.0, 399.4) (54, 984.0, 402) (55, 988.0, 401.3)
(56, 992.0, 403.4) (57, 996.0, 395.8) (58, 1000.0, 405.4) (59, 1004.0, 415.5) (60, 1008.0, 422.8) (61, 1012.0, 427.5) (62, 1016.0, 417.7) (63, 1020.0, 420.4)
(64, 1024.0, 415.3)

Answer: 1.28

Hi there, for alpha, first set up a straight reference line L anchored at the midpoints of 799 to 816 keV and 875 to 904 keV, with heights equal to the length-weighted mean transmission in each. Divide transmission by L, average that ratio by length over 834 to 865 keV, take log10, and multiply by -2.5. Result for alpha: 0.24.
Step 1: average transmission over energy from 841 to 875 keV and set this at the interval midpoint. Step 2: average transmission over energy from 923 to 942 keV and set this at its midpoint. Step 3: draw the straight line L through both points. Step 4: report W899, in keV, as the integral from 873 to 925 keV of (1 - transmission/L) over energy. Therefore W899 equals -4.9 keV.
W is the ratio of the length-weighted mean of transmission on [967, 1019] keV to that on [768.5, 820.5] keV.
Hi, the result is 1.16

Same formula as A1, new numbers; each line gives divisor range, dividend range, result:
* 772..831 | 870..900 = 1.05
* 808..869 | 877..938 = 1.21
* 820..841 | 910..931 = 1.09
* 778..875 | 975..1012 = 1.23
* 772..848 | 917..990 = 1.16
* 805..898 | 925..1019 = 1.21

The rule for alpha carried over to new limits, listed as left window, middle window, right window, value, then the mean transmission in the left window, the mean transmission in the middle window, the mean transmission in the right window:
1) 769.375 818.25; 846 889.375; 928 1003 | 0.19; 353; 317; 410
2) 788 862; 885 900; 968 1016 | -0.07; 328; 384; 410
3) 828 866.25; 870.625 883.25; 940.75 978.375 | -0.13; 299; 371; 414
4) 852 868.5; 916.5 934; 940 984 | -0.12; 270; 404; 412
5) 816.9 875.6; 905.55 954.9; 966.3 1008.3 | -0.09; 323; 406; 408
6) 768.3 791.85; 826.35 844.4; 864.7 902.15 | 0.06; 371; 350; 369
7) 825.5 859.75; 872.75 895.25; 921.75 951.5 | -0.08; 309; 381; 411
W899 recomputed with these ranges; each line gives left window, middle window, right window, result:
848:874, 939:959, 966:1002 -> -2.3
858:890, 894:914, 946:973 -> -0.9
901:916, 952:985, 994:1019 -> -0.4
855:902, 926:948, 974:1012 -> -2.0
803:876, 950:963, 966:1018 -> -0.7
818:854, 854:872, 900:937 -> 3.6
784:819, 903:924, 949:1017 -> -0.5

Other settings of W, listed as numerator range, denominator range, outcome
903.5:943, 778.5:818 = 1.16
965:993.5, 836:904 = 1.23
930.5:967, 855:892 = 1.22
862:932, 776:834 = 1.05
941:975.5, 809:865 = 1.27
